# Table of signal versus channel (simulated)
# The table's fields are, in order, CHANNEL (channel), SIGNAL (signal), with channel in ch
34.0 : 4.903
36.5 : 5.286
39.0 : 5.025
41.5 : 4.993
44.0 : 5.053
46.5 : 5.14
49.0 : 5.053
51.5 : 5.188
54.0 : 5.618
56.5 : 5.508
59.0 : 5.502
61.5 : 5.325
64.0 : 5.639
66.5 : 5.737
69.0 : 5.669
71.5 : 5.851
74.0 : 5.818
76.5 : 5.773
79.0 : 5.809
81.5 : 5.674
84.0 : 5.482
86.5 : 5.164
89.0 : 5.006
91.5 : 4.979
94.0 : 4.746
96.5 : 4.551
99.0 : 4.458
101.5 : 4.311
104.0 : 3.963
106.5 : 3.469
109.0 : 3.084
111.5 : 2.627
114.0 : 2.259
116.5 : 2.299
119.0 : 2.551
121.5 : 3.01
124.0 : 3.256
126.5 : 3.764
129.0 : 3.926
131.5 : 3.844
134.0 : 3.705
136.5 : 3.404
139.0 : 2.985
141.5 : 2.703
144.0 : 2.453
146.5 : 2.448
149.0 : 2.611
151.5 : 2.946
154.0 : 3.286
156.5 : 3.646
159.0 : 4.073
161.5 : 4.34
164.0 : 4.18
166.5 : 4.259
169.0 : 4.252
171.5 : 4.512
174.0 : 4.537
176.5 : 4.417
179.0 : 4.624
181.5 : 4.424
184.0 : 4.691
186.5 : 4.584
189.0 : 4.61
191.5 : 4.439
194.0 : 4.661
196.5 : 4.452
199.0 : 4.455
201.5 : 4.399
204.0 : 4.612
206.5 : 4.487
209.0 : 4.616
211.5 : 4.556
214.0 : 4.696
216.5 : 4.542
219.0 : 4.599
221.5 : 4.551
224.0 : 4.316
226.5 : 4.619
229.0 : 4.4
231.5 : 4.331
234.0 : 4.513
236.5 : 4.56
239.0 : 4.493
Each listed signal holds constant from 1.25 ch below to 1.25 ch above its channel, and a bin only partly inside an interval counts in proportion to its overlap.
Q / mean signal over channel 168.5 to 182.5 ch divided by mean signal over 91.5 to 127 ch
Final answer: 1.3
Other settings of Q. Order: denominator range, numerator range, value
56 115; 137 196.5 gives 0.80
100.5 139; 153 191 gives 1.31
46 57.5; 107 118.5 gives 0.49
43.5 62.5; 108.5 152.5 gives 0.56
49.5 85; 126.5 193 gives 0.69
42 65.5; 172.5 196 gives 0.85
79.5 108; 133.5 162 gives 0.67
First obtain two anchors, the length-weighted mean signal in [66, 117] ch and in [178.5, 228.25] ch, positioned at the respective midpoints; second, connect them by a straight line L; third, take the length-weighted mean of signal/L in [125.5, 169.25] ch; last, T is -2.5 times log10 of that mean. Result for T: 0.30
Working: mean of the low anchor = 4.62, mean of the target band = 3.47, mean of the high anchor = 4.54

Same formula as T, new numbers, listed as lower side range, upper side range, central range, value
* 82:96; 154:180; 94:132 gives 0.36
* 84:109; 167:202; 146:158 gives 0.42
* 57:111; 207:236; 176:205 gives 0.02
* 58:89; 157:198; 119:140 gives 0.40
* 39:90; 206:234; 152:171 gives 0.22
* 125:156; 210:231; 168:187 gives -0.18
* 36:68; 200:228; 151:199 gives 0.11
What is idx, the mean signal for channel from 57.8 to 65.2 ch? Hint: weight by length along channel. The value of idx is 5.49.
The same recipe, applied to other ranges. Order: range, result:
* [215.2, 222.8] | 4.56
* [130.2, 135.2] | 3.78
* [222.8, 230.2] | 4.45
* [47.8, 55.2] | 5.29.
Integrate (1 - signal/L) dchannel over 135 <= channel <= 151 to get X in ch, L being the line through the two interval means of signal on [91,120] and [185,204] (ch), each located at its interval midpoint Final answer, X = 4.8 ch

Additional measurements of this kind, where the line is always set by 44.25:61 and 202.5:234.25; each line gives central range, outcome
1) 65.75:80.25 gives -1.5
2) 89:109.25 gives 3.2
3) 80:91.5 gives -0.3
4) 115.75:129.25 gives 5.1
